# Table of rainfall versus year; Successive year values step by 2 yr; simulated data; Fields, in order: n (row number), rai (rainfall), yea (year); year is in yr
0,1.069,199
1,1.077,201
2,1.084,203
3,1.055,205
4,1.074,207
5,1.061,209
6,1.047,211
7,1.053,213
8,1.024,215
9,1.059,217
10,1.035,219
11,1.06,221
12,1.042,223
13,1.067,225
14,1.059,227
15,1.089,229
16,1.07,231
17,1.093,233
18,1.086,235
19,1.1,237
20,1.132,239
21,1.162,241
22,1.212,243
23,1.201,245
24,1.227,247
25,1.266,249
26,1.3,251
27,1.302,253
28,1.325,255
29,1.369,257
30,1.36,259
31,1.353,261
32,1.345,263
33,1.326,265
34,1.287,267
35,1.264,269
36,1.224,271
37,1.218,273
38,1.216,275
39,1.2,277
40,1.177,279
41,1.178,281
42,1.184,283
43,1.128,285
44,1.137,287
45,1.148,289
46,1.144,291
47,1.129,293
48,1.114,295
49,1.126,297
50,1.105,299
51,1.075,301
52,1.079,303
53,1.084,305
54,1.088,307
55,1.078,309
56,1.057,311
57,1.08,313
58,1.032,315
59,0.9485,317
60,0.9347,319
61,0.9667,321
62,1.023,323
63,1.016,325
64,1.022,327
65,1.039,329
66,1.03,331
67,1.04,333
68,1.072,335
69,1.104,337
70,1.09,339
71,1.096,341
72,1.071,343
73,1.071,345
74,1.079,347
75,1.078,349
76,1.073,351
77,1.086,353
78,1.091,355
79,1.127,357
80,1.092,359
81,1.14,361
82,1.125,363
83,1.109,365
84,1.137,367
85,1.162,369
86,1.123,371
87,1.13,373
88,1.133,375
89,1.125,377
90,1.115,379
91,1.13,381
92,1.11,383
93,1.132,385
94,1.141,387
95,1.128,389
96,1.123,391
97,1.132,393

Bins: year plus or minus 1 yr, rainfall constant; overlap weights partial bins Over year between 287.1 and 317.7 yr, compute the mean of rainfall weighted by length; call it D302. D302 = 1.09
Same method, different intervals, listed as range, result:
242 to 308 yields 1.21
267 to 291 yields 1.19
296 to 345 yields 1.05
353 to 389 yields 1.12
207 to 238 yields 1.06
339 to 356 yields 1.08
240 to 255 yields 1.24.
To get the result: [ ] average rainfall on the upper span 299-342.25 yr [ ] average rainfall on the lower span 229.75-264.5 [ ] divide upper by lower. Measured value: 0.9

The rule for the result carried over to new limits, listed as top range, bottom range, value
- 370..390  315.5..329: 1.14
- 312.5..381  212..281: 0.91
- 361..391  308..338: 1.10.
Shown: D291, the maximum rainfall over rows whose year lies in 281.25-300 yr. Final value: 1.184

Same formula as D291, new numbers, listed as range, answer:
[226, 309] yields 1.369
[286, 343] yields 1.148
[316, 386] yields 1.162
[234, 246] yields 1.212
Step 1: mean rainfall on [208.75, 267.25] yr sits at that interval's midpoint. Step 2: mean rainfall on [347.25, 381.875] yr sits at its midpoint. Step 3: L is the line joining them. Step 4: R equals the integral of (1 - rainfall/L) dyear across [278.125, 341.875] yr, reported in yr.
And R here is 3.4 yr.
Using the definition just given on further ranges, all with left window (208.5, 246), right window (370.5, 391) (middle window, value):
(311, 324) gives 1.27 yr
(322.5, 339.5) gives 1.01 yr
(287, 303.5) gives -0.19 yr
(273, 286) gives -0.98 yr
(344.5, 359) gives 0.41 yr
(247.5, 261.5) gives -2.89 yr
